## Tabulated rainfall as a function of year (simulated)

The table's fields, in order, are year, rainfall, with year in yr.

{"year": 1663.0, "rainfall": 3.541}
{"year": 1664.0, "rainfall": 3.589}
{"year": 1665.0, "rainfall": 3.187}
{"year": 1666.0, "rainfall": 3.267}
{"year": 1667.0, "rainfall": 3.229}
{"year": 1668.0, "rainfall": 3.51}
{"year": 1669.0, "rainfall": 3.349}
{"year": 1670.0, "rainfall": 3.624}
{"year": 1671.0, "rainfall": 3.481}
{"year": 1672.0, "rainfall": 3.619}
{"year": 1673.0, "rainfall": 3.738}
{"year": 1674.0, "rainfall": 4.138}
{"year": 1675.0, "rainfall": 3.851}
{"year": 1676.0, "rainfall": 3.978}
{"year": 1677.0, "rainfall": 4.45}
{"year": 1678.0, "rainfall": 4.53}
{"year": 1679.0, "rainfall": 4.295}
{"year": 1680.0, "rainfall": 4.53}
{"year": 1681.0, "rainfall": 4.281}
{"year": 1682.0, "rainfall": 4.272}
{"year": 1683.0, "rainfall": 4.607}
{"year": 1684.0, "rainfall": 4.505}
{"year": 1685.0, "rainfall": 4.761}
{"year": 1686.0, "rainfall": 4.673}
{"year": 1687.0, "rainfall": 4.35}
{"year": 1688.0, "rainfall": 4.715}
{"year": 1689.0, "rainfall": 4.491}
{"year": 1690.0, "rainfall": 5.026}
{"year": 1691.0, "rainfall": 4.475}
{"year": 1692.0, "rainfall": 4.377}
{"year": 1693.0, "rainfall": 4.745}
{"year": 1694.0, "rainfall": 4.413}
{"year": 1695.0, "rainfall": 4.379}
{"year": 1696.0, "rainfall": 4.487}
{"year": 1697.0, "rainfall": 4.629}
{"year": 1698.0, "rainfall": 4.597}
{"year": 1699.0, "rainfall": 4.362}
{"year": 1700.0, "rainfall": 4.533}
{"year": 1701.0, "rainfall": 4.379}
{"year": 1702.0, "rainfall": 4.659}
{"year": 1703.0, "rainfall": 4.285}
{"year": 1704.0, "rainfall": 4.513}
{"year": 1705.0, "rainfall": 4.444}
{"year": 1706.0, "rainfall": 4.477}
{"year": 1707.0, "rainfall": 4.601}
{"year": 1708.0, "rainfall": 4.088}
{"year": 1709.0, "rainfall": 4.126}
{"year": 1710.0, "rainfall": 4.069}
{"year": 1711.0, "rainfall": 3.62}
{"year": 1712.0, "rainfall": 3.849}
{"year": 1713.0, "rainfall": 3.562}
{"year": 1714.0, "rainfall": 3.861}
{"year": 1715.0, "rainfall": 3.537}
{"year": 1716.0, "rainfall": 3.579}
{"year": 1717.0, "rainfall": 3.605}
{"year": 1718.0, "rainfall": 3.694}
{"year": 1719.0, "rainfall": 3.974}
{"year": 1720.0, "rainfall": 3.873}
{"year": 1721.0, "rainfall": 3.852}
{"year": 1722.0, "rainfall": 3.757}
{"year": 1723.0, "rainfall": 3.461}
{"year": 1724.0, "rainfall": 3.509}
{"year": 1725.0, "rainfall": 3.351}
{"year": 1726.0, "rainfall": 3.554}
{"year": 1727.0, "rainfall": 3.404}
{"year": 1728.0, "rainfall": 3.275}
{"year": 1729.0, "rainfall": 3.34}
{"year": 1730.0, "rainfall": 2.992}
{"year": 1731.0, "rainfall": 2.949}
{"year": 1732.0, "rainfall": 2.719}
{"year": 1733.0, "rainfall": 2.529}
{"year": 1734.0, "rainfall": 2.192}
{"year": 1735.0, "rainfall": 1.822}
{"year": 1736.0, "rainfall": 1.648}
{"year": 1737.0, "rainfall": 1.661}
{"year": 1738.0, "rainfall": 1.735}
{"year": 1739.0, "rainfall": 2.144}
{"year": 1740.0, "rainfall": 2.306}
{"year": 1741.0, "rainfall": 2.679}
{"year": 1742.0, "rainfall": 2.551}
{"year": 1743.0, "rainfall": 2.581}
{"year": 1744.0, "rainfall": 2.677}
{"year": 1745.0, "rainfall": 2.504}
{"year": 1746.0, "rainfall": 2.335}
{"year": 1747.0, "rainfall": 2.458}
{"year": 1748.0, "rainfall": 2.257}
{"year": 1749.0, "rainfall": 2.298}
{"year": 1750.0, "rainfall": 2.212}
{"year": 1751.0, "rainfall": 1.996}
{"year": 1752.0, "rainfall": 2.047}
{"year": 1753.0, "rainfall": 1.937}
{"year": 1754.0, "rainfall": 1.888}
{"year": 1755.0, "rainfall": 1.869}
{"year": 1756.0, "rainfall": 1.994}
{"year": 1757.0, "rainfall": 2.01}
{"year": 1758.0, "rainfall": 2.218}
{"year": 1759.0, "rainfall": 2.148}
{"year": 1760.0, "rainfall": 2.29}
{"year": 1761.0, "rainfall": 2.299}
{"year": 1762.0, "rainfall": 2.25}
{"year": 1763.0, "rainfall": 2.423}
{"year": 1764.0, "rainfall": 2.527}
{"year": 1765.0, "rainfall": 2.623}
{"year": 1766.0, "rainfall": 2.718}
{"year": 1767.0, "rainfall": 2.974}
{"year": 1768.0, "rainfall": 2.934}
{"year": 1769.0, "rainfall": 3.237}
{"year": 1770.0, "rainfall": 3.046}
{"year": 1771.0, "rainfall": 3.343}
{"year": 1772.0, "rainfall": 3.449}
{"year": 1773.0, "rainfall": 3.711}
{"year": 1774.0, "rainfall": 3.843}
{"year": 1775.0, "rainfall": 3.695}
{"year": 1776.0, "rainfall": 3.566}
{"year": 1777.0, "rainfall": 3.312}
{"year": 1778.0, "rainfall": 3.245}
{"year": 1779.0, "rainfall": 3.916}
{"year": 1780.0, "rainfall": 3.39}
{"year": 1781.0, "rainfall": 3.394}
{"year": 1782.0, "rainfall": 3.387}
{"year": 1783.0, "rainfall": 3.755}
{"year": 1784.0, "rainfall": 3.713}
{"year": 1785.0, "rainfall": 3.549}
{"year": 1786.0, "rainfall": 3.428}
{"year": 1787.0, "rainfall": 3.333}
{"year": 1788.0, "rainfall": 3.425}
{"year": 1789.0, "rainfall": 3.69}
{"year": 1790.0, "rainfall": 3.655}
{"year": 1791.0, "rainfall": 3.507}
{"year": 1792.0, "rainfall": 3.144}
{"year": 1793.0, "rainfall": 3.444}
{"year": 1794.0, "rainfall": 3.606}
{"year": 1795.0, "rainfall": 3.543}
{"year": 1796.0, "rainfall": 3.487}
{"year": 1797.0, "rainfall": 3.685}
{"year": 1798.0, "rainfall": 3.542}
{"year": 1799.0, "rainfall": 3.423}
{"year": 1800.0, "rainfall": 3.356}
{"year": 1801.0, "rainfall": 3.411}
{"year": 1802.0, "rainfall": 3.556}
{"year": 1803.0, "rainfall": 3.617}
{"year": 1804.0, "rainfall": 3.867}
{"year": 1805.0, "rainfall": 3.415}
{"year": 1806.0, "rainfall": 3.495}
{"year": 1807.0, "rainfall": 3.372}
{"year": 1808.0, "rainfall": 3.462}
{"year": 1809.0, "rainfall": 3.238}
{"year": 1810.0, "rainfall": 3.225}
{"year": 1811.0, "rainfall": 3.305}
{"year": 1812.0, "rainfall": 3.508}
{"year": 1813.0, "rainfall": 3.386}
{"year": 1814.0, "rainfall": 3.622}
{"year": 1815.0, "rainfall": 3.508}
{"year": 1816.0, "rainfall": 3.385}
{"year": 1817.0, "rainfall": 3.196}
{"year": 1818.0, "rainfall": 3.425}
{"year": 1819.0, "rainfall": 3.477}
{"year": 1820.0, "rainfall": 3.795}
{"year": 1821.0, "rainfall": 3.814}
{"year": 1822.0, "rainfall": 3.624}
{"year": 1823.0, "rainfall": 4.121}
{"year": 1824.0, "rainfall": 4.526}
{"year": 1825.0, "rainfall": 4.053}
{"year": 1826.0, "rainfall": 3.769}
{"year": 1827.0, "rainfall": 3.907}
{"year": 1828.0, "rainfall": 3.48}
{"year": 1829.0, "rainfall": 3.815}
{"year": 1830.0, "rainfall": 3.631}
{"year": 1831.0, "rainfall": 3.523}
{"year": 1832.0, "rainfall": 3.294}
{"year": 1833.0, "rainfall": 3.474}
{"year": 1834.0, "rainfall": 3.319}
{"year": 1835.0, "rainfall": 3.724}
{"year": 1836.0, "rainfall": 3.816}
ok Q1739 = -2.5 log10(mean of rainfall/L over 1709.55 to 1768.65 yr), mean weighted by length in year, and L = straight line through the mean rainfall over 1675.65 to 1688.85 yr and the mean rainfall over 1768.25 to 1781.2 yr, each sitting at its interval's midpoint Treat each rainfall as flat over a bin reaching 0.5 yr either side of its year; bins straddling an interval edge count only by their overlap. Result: 0.37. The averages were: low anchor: 4.46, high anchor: 3.46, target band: 2.76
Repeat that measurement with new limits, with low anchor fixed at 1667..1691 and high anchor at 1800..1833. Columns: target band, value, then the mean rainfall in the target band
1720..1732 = 0.17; 3.4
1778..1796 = 0.06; 3.51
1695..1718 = -0.03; 4.17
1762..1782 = 0.18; 3.21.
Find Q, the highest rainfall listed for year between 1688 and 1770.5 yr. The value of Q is 5.026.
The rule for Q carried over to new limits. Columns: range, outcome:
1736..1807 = 3.916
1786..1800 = 3.69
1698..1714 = 4.659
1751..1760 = 2.29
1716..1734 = 3.974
